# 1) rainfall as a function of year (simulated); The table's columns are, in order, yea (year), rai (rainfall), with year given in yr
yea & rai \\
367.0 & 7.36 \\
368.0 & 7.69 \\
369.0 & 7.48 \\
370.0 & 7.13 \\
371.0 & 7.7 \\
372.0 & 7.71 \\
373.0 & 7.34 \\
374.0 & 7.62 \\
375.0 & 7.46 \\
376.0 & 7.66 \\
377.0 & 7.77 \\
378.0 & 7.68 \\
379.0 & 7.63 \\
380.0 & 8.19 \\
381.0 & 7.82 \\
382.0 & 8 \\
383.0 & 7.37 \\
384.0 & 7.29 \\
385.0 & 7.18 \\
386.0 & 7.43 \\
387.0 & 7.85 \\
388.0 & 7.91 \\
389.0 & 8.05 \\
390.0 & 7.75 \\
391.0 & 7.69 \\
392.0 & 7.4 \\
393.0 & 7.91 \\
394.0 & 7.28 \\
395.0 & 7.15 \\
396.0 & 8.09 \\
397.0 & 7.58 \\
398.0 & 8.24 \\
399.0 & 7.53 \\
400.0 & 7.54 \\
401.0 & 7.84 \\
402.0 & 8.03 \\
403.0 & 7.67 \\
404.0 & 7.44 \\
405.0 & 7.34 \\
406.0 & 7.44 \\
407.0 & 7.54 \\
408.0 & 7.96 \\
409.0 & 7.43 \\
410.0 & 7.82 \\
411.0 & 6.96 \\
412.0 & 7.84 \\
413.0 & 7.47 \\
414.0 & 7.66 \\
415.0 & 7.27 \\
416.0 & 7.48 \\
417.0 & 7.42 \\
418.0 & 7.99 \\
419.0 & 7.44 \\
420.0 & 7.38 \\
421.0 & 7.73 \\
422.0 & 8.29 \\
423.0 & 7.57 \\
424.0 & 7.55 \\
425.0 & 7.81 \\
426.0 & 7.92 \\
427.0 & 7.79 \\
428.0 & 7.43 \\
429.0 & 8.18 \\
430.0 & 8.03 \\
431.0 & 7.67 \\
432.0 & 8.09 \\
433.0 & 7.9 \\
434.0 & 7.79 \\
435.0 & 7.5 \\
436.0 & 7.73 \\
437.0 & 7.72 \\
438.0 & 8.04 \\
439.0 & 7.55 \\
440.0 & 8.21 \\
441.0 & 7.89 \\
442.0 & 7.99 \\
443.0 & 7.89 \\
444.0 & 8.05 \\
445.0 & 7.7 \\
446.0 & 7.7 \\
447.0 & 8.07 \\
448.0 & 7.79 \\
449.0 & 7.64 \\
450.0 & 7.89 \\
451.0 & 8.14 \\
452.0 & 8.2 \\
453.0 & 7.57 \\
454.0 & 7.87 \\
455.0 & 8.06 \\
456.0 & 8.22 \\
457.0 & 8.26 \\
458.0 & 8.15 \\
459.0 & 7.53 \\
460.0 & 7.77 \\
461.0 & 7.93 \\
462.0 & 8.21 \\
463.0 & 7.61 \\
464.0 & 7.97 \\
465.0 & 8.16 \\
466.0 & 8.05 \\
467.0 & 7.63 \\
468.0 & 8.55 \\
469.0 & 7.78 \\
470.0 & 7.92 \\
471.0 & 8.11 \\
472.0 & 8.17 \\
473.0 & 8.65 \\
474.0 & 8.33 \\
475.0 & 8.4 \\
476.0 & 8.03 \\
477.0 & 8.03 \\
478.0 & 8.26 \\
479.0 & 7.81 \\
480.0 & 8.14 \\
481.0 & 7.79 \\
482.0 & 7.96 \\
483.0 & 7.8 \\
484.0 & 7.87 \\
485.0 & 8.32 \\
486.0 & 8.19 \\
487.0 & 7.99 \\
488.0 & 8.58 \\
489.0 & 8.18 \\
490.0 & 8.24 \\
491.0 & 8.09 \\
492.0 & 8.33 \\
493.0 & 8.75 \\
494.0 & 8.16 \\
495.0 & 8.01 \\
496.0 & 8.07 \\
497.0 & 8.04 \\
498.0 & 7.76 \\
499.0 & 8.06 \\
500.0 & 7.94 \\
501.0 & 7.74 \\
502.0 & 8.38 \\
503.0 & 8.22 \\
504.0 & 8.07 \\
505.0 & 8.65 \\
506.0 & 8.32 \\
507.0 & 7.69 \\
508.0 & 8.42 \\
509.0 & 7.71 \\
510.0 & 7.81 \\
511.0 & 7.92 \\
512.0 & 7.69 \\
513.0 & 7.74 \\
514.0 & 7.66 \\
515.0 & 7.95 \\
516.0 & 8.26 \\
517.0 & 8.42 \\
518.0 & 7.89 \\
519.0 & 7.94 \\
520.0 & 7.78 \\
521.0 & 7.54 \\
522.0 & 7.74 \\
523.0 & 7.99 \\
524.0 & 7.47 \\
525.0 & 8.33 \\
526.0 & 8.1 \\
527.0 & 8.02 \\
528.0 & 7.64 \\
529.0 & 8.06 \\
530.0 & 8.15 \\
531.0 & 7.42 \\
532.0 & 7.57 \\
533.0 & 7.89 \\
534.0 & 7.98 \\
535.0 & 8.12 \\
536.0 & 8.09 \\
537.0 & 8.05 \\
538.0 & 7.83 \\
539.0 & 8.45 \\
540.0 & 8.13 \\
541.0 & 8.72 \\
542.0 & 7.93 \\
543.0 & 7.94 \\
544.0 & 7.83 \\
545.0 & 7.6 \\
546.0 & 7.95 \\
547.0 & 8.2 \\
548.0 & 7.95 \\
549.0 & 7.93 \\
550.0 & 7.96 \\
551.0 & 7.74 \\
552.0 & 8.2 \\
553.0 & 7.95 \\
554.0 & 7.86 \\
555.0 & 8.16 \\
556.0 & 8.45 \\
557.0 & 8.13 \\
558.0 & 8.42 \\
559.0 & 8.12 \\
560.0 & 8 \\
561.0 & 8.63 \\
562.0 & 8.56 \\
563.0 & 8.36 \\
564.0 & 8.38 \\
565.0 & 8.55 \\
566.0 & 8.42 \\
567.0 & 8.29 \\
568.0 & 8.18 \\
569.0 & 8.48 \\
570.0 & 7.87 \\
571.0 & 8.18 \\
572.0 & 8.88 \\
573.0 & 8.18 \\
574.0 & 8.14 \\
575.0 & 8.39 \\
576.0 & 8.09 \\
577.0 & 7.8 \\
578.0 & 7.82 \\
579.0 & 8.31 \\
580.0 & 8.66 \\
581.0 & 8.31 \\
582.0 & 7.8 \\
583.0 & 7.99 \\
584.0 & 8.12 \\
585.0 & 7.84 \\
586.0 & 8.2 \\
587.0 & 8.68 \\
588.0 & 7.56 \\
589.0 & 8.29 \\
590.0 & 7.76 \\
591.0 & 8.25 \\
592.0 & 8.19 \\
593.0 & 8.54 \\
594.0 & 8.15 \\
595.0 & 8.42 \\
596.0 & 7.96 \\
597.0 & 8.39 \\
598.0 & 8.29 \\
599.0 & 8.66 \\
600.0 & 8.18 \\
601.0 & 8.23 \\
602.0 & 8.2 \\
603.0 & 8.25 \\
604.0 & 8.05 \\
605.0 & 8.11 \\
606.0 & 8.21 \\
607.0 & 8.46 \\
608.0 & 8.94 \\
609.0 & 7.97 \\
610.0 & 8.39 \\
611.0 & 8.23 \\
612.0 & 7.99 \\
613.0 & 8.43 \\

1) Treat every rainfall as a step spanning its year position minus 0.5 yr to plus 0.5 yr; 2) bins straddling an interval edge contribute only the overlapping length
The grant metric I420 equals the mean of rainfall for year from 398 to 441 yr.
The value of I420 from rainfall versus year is 7.7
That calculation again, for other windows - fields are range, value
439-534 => 8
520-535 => 7.86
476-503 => 8.1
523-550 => 7.97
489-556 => 8.01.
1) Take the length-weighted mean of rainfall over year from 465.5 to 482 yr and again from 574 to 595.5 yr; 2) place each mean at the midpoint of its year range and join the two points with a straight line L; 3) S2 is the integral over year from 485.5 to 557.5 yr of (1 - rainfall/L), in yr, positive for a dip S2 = 0.9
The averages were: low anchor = 8.1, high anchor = 8.15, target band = 8.02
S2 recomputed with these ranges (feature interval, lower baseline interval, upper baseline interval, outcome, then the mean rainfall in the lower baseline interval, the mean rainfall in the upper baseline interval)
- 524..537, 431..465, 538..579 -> 0.27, 7.9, 8.17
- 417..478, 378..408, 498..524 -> -0.88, 7.67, 7.97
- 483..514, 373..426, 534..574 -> -0.42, 7.64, 8.17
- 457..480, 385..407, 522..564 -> -0.60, 7.66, 8.05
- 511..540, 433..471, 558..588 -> 0.67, 7.91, 8.24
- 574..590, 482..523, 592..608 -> 0.26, 8.05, 8.29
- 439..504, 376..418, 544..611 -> -1.42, 7.64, 8.2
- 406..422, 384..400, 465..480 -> 0.42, 7.65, 8.12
